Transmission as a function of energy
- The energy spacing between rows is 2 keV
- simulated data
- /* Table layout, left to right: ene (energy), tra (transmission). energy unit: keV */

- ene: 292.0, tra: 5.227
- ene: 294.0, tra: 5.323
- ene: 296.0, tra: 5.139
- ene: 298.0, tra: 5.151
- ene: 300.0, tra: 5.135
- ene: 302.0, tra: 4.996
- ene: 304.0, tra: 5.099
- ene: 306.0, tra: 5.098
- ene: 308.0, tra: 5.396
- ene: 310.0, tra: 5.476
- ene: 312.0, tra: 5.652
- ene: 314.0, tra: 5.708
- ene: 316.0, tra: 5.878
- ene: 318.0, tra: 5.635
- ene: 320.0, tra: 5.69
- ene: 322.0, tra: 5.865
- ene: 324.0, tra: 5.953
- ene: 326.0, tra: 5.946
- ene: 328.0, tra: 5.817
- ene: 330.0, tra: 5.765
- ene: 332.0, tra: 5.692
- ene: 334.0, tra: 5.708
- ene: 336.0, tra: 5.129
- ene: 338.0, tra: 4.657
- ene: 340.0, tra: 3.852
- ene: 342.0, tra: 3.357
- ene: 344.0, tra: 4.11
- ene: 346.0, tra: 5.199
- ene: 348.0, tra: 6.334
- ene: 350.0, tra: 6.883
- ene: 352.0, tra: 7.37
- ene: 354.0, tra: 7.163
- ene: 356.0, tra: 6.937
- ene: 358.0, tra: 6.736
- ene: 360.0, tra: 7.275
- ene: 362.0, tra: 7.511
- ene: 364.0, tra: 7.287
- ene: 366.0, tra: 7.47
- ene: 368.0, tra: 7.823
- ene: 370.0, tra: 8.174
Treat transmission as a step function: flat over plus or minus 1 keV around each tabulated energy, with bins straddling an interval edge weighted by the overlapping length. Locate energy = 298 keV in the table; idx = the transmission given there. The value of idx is 5.151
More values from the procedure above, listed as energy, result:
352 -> 7.37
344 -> 4.11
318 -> 5.635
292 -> 5.227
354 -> 7.163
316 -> 5.878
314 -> 5.708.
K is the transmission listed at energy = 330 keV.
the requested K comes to 5.765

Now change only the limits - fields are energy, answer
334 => 5.708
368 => 7.823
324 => 5.953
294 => 5.323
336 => 5.129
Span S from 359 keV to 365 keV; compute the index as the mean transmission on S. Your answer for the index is 7.36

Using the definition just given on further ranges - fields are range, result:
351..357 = 7.16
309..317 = 5.68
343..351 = 5.63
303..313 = 5.34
